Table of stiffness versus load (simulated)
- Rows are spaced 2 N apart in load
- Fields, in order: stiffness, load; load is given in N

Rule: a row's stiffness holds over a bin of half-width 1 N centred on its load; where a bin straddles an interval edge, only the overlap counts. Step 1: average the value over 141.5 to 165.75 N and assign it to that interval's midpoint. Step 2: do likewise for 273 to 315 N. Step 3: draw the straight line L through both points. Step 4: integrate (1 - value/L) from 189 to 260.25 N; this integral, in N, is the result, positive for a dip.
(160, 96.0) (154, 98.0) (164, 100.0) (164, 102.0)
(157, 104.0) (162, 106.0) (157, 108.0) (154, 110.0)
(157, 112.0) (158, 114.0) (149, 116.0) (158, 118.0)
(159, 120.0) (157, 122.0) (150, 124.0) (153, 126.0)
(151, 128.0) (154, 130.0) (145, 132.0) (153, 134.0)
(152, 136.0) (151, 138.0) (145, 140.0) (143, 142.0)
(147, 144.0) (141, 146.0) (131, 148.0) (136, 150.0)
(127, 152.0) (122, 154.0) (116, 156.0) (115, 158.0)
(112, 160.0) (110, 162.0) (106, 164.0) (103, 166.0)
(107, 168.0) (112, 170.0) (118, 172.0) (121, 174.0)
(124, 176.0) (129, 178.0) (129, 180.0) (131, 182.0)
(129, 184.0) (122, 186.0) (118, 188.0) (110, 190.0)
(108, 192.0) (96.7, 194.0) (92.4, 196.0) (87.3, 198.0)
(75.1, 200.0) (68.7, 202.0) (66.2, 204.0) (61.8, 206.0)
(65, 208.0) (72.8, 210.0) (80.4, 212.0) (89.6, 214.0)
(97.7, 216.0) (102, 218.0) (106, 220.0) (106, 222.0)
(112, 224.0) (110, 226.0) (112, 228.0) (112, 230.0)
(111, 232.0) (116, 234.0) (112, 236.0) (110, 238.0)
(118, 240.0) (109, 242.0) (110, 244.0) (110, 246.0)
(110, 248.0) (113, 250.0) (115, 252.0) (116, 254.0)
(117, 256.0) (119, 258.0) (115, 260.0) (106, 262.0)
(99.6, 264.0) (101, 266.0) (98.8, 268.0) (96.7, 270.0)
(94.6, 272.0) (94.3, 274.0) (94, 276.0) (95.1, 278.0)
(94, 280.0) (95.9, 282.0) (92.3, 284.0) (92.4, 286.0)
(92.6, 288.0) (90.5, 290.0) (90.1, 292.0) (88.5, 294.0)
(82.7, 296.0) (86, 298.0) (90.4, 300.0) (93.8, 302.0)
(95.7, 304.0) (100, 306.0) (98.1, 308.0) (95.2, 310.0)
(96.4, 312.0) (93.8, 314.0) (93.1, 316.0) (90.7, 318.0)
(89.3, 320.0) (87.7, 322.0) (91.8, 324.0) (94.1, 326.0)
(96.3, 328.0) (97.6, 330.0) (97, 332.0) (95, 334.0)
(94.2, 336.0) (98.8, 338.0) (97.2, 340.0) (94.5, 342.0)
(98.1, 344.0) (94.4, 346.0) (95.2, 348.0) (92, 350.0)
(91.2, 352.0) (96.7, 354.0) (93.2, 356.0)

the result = 4.64 N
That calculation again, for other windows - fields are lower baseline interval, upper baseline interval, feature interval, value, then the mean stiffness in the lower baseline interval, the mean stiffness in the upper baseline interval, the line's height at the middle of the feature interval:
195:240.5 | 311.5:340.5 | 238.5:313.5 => -4.6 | 94.7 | 94.1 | 94.4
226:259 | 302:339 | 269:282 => 1.3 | 113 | 94.7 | 105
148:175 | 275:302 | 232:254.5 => -2.8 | 116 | 91.2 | 100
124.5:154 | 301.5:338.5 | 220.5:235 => 1.1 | 144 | 94.6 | 120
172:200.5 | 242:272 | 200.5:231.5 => 5.6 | 113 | 109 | 111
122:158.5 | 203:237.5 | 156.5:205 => 4.4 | 141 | 96.2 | 119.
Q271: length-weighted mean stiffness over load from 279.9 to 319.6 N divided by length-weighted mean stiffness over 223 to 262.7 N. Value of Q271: 0.82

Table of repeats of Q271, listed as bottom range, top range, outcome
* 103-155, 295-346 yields 0.63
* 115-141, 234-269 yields 0.73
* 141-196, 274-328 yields 0.77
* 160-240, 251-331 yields 0.93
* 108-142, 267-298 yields 0.61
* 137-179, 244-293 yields 0.82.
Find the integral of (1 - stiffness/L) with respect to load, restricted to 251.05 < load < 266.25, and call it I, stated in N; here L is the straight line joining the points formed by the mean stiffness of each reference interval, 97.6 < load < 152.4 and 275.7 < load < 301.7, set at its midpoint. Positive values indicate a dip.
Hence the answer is -1.4 N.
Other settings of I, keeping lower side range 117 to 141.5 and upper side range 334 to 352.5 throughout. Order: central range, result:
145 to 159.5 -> 2.0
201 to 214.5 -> 6.1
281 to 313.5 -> 4.5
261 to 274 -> 1.8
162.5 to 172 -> 2.3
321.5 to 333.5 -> 0.6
